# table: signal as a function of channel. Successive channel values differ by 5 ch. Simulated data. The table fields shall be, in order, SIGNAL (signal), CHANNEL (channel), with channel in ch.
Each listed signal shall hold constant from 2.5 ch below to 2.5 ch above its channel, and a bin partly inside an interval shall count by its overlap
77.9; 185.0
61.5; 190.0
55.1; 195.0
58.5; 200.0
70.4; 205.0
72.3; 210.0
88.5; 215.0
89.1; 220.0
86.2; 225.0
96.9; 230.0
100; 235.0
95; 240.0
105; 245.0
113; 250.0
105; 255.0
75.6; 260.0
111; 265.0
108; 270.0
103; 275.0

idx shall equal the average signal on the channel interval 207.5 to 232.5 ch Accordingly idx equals 86.6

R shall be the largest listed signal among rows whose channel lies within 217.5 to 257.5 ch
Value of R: 113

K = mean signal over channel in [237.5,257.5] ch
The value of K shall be 104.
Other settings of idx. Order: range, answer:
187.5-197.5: 58.3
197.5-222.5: 75.8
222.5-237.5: 94.4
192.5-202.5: 56.8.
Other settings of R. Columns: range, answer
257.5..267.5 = 111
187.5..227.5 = 89.1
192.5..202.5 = 58.5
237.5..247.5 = 105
